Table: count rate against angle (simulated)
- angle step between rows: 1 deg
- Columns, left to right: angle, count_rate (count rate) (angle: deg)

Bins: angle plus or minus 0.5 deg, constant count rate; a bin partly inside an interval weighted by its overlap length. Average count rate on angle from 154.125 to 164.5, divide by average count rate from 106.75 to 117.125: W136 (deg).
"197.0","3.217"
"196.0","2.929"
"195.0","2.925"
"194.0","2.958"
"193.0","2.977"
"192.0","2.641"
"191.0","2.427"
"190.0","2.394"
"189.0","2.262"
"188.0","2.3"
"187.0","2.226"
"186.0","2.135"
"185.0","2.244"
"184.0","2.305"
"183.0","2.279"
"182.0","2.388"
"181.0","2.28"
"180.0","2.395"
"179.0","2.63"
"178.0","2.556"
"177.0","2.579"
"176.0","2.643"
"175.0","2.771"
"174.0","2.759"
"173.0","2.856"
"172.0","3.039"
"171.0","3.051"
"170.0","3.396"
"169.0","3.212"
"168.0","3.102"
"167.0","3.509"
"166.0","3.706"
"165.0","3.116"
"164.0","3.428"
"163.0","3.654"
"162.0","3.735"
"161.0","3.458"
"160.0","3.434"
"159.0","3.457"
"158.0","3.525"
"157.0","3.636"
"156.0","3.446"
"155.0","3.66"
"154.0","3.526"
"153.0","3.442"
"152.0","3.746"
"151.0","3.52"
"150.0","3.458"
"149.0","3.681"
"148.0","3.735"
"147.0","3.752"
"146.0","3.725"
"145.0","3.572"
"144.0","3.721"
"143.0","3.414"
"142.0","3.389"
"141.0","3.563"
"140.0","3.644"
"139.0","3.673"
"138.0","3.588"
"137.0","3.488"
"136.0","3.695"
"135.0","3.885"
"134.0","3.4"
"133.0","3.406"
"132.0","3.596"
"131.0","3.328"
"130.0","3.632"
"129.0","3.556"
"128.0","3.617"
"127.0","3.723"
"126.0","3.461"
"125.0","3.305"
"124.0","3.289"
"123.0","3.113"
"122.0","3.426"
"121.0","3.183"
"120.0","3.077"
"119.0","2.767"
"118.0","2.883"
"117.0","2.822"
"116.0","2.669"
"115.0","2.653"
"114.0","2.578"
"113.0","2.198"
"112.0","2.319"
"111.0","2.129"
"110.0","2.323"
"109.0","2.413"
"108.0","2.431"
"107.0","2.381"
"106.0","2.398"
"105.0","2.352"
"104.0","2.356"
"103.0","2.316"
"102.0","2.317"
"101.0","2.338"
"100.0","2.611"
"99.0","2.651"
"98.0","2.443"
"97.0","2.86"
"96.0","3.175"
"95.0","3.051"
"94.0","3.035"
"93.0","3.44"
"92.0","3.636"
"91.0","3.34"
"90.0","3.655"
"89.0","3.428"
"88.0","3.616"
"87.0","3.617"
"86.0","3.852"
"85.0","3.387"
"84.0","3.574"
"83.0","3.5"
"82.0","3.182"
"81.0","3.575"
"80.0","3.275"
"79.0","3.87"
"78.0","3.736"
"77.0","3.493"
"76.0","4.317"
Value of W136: 1.45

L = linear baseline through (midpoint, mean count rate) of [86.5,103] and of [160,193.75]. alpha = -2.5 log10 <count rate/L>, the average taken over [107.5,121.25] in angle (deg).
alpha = 0.16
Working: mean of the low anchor 3.05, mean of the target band 2.59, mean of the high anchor 2.81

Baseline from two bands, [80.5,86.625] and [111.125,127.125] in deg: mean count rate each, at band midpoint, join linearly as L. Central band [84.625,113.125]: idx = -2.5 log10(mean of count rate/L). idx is 0.158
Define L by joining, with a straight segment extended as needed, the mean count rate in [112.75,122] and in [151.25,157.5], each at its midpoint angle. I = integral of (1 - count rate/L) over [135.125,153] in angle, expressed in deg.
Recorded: -1.35 deg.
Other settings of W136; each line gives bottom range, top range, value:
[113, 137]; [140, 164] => 1.10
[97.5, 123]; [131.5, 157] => 1.40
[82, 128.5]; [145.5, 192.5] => 1.03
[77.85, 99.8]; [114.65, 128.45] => 0.94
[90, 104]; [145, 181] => 1.14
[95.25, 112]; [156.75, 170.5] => 1.40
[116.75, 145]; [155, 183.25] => 0.90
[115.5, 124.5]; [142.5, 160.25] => 1.18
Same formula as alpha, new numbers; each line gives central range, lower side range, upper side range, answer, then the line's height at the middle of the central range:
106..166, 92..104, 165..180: -0.15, 2.87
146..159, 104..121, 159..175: -0.17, 3.09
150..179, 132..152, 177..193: -0.11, 2.97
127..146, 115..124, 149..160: -0.10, 3.26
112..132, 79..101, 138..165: 0.11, 3.43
